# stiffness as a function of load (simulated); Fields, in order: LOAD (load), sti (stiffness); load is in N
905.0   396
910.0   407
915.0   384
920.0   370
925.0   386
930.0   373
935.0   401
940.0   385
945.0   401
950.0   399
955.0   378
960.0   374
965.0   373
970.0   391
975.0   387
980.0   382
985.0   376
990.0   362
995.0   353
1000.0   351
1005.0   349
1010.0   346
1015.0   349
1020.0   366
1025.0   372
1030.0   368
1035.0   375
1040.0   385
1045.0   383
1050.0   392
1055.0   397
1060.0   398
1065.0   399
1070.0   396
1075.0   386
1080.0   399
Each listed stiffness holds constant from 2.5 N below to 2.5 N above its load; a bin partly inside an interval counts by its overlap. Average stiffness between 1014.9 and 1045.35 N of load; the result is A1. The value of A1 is 372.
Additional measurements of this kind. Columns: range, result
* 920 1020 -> 374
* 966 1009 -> 368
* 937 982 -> 386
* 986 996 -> 361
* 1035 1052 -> 385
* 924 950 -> 390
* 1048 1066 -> 396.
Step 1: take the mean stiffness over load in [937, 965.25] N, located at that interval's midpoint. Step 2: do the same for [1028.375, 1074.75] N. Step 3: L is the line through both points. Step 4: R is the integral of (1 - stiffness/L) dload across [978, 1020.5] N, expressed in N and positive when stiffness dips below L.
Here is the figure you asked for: 3.1 N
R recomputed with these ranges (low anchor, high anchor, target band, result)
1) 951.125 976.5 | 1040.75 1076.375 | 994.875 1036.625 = 3.1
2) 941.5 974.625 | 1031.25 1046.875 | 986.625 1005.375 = 1.4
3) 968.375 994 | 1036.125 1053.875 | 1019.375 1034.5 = 0.6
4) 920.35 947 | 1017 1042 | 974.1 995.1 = 0.4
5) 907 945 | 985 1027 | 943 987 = -1.4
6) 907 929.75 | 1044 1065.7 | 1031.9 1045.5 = 0.4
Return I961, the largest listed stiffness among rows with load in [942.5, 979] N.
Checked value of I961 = 401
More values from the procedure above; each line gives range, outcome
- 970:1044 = 391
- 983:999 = 376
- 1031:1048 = 385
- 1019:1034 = 372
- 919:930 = 386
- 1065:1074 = 399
